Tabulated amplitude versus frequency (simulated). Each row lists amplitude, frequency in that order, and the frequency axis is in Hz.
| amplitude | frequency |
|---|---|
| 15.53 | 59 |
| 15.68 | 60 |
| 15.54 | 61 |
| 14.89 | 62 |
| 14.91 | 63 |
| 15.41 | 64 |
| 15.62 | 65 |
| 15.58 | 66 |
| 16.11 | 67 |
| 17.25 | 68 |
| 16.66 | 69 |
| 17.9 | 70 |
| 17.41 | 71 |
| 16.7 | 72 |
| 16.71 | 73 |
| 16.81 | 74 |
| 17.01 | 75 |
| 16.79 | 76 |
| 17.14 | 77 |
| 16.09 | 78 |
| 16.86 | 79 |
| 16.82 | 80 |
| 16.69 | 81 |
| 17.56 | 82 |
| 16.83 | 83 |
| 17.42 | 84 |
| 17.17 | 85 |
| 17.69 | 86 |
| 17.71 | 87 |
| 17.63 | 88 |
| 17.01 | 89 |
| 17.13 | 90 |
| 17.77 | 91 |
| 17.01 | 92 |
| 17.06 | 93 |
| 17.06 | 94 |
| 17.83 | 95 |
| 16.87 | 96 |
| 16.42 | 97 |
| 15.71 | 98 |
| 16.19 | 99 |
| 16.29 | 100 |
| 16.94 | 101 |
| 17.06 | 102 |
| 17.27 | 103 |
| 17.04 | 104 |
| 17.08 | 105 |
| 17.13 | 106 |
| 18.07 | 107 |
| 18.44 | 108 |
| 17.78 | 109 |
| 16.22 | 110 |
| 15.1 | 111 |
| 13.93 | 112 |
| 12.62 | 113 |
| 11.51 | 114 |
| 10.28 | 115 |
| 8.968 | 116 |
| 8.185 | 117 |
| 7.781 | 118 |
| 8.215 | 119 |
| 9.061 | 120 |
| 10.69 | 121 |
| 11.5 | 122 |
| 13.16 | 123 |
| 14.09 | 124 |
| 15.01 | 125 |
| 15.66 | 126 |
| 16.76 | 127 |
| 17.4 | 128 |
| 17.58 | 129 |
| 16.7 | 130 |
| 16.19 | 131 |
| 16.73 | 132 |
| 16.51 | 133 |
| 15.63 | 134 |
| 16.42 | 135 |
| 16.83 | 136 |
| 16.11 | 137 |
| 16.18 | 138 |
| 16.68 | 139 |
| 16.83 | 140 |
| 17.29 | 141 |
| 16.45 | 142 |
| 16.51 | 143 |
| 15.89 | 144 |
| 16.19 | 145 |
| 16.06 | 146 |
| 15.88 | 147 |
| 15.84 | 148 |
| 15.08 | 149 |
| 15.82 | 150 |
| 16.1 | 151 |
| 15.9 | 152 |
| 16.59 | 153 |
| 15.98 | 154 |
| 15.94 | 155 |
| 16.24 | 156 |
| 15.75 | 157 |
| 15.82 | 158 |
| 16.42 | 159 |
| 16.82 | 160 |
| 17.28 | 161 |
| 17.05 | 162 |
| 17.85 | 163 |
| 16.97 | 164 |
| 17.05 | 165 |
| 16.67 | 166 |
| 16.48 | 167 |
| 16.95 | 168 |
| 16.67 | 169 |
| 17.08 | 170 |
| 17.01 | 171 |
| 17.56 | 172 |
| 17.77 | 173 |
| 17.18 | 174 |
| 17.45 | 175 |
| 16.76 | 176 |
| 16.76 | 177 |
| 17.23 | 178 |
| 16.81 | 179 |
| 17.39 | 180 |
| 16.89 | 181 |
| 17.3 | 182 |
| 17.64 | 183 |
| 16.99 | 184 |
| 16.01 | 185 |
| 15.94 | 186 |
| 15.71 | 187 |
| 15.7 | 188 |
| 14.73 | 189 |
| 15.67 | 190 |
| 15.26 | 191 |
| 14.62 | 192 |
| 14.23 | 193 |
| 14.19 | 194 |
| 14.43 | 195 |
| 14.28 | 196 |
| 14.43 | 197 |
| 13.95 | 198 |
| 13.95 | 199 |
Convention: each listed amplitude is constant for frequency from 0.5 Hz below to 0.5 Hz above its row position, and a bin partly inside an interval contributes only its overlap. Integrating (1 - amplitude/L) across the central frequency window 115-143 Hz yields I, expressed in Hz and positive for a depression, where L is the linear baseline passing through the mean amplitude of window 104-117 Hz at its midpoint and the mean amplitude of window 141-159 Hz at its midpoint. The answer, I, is 1.8 Hz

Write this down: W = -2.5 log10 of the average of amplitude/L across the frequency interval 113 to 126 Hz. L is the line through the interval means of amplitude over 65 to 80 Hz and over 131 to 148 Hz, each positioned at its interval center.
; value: 0.44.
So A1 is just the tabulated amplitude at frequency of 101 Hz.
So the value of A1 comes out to 16.94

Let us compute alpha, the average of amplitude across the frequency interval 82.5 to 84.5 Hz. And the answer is 17.1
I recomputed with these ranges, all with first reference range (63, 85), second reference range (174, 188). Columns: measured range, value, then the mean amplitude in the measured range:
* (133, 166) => 0.8 Hz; 16.4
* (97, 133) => 4.7 Hz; 14.6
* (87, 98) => -0.3 Hz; 17.1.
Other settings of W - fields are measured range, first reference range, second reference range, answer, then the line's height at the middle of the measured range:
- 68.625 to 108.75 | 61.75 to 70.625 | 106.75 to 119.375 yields -0.181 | 14.5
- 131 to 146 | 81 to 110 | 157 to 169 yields 0.033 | 16.9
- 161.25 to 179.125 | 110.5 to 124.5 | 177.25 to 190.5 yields -0.116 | 15.4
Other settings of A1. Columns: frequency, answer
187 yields 15.71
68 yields 17.25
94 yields 17.06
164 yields 16.97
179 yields 16.81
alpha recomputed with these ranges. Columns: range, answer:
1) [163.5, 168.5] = 16.8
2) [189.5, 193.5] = 14.9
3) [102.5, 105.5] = 17.1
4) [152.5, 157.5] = 16.1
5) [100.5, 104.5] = 17.1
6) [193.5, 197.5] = 14.3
